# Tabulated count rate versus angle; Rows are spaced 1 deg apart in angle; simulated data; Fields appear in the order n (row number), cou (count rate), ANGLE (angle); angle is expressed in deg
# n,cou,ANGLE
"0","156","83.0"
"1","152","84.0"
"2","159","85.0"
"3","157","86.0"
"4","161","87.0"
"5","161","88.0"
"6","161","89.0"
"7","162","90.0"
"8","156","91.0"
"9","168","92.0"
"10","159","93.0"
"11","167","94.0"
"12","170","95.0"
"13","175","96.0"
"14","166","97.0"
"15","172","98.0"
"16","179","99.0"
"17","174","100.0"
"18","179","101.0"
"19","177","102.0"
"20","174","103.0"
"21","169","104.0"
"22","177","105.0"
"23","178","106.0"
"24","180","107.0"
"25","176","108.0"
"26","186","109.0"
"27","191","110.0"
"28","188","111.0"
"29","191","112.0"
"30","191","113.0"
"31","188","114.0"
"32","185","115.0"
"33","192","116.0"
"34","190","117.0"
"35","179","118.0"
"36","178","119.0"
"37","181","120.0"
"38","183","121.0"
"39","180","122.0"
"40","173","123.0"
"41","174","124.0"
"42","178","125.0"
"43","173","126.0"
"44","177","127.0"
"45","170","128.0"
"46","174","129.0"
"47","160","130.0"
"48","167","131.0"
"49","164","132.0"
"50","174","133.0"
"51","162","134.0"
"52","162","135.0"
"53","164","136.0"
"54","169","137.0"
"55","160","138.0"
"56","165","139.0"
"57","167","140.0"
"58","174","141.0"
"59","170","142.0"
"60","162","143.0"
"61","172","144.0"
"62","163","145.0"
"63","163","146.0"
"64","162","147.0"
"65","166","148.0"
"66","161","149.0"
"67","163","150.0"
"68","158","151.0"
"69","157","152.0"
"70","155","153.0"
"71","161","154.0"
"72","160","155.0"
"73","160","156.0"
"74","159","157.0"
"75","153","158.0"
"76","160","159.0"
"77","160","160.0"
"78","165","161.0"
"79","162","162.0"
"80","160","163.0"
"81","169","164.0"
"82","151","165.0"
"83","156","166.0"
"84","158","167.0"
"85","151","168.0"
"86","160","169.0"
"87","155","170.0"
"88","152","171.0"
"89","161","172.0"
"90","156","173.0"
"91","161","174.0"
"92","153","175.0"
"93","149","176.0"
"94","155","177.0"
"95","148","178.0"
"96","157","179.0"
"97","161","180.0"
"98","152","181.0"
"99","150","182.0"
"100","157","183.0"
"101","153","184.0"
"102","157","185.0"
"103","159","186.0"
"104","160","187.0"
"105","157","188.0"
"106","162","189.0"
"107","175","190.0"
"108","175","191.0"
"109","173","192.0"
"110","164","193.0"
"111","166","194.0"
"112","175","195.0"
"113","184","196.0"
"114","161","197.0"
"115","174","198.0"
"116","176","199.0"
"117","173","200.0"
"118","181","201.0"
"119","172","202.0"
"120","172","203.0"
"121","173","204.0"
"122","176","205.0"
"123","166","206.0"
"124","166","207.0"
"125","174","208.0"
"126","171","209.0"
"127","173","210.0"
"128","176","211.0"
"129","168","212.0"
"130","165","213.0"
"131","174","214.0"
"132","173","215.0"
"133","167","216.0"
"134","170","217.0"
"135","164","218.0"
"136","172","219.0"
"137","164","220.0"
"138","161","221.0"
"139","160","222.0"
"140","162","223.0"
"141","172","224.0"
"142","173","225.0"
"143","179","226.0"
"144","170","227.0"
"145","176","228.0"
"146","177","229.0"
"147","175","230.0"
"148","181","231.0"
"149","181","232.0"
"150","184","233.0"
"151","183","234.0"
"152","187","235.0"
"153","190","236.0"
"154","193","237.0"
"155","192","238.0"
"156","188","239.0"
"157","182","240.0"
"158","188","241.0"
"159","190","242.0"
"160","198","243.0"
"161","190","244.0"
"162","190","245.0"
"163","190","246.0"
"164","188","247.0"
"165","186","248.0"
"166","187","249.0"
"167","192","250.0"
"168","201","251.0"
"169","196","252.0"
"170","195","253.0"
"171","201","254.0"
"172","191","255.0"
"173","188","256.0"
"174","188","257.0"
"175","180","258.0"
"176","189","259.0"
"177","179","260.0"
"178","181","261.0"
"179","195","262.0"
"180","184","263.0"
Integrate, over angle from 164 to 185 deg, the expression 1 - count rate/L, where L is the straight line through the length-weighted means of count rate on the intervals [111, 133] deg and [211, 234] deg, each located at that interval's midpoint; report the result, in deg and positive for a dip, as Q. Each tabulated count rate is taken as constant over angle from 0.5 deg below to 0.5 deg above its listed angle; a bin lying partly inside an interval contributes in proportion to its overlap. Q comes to 2.4 deg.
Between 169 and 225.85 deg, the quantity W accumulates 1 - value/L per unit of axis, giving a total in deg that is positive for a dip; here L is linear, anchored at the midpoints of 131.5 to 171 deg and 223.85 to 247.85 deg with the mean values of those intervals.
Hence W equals 2.9 deg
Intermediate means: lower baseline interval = 162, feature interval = 165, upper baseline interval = 184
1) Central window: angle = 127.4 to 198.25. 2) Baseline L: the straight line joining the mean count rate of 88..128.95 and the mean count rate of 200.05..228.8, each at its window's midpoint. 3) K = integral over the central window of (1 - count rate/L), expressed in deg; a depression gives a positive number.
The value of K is 4.72 deg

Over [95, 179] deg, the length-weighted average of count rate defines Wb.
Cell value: 168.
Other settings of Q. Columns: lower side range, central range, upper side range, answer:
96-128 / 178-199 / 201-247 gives 1.7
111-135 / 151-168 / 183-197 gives 1.2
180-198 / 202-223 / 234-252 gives 0.7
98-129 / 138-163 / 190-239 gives 2.2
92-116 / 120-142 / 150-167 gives -0.2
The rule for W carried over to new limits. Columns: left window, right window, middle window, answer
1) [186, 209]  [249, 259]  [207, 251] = 0.9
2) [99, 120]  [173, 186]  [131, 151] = 0.5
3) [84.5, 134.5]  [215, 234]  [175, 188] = 1.3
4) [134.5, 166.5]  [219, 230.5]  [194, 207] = -0.4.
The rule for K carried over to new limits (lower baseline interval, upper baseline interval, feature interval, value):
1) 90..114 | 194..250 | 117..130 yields 0.0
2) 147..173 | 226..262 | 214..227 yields 0.8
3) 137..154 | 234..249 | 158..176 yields 1.2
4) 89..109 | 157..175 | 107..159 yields -2.0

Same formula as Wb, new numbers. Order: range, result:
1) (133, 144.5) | 166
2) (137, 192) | 160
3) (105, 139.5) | 177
